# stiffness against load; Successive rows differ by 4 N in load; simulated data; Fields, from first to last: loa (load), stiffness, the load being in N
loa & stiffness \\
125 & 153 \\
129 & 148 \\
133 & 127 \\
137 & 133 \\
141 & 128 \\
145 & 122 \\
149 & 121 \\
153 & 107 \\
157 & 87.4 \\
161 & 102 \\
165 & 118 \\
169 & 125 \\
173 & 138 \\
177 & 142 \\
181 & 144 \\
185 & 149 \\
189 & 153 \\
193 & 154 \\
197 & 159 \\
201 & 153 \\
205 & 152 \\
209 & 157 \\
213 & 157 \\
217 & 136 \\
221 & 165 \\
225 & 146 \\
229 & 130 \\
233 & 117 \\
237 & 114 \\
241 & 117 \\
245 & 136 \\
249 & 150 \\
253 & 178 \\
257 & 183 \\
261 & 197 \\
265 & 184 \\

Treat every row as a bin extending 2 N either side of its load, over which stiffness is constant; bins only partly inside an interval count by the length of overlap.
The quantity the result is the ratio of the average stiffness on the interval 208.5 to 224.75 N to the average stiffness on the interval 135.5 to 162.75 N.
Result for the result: 1.3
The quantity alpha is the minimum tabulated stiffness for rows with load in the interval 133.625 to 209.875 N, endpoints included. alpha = 87.4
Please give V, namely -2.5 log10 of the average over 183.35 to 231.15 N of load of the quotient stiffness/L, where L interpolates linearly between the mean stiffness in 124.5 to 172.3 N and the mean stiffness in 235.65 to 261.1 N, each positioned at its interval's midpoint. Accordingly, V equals -0.088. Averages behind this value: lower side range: 122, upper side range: 151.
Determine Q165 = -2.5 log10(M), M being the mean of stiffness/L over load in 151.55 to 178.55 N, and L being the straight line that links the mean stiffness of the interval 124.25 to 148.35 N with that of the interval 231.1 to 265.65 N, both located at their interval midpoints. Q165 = 0.18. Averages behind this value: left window 133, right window 152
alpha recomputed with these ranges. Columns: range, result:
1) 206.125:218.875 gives 136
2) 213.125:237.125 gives 114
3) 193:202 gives 153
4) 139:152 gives 121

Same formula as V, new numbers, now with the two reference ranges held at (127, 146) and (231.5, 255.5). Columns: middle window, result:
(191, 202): -0.156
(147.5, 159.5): 0.262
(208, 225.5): -0.128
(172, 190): -0.087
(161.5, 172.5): 0.105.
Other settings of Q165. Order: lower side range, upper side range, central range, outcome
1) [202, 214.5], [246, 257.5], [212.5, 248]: 0.19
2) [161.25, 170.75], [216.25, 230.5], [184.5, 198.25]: -0.18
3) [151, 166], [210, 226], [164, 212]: -0.15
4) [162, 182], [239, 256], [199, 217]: -0.10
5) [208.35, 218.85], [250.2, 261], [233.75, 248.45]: 0.34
